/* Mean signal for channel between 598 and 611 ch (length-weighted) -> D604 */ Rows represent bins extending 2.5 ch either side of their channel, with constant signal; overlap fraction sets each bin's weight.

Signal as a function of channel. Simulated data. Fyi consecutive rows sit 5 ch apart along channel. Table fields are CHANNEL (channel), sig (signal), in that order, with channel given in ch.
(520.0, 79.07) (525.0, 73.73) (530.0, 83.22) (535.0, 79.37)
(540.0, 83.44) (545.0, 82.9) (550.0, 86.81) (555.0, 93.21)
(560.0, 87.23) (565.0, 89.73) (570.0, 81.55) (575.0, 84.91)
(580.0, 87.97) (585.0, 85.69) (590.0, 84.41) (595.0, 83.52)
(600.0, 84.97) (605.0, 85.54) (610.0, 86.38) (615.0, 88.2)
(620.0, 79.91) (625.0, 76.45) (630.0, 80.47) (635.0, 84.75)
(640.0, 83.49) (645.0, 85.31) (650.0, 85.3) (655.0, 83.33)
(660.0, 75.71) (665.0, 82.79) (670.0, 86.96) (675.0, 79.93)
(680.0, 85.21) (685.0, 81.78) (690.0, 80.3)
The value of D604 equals 85.6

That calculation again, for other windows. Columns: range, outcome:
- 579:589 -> 86.3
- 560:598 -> 85.5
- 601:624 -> 84.4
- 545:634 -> 85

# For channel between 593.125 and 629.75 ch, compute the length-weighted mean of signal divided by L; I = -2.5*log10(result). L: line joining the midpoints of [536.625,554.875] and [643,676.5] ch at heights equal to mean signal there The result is 0.01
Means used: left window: 85.3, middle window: 83.4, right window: 82.8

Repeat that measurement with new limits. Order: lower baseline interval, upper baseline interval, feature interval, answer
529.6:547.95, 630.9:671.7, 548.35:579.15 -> -0.062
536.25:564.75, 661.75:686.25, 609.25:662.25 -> 0.022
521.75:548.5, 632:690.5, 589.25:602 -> -0.032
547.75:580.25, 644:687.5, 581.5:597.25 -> 0.018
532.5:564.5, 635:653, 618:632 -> 0.080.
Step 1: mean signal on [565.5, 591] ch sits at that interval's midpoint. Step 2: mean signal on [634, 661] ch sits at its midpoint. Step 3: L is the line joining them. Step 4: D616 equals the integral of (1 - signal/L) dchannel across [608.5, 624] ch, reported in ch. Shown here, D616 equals 0.1 ch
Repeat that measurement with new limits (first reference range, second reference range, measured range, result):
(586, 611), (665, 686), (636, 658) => -0.04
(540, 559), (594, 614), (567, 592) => 0.34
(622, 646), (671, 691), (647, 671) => -0.15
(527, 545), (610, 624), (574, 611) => -1.02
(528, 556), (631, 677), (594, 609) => -0.23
